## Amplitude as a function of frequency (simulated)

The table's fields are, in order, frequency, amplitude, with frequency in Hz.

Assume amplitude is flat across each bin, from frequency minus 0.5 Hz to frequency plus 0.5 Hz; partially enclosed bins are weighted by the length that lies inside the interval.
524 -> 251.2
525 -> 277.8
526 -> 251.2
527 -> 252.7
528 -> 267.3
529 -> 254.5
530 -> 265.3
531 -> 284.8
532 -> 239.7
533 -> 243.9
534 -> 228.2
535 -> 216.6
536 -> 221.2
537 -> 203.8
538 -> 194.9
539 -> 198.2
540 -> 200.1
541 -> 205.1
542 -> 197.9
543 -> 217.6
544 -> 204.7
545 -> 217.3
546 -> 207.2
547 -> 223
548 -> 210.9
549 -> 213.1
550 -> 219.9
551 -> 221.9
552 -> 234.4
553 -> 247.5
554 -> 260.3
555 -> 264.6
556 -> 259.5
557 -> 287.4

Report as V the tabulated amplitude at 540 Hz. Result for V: 200.1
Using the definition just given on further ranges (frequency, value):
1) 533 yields 243.9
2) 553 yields 247.5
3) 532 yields 239.7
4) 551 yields 221.9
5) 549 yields 213.1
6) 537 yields 203.8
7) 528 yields 267.3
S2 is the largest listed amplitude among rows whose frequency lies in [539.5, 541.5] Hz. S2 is 205.1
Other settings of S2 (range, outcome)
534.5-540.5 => 221.2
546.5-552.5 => 234.4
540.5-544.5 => 217.6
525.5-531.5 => 284.8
